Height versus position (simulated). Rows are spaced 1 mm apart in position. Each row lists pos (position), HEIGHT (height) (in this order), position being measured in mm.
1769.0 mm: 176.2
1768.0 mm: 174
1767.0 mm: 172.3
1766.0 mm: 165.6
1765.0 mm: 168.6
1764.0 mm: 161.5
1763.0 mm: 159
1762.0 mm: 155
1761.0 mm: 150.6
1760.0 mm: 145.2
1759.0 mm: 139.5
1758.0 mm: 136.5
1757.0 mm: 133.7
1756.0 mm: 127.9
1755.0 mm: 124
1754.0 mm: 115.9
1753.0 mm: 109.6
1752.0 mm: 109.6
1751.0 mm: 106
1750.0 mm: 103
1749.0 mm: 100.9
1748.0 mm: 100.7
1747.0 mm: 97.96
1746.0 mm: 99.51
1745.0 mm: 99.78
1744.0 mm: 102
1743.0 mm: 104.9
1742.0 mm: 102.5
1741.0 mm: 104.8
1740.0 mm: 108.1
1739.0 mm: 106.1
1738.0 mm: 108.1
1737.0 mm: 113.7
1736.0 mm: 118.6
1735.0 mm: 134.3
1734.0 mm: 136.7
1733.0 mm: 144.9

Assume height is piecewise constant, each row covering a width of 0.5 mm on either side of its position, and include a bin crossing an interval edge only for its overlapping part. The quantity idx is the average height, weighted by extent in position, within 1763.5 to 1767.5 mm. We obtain 167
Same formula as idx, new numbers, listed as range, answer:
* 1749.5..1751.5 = 104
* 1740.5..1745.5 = 103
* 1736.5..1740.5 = 109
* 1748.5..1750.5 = 102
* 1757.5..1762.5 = 145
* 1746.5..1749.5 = 99.9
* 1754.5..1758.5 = 131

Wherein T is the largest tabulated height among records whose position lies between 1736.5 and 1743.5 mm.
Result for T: 113.7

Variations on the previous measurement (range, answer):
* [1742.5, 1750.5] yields 104.9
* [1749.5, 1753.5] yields 109.6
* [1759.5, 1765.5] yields 168.6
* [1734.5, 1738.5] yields 134.3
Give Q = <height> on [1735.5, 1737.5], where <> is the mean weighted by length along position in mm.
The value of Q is 116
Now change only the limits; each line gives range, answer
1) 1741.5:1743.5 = 104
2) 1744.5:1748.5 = 99.5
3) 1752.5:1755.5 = 116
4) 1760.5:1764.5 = 157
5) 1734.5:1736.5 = 126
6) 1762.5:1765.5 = 163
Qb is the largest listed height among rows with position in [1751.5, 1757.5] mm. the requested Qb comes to 133.7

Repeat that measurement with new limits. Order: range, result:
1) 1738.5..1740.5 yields 108.1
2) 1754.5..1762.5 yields 155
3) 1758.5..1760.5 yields 145.2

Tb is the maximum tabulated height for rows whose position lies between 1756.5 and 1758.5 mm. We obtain 136.5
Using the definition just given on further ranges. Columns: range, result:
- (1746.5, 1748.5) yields 100.7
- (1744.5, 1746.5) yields 99.78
